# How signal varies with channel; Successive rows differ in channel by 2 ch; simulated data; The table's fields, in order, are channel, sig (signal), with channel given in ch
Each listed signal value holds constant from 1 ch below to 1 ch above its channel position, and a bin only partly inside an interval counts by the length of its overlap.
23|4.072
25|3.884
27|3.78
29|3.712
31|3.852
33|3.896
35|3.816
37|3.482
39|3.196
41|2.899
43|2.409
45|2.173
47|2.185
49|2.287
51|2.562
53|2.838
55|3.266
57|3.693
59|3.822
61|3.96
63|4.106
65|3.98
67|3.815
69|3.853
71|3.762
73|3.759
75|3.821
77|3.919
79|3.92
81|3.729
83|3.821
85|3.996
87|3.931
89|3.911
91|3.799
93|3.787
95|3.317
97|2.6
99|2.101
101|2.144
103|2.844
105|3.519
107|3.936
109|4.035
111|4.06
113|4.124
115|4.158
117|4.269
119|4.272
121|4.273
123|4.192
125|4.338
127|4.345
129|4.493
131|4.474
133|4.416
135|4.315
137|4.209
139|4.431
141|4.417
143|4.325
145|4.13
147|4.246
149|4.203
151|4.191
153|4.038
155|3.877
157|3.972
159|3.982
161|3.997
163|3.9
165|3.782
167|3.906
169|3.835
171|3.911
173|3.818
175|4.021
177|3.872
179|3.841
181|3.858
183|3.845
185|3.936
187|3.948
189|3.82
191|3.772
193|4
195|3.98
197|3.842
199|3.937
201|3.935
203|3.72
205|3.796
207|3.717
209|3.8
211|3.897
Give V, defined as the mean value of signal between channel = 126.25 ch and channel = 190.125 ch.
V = 4.07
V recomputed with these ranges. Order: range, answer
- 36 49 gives 2.69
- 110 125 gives 4.2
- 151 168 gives 3.95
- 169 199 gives 3.89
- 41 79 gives 3.35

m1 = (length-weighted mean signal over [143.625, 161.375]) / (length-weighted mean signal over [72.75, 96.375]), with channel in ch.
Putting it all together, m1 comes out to 1.08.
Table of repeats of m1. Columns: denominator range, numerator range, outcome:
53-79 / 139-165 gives 1.09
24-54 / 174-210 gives 1.24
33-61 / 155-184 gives 1.28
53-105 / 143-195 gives 1.11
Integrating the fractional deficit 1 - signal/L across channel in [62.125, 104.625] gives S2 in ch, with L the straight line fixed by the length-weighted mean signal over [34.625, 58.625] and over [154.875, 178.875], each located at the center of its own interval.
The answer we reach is -5.0 ch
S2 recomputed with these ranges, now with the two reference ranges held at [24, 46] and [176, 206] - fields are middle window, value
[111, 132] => -3.64 ch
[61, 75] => -1.62 ch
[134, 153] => -2.76 ch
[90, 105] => 2.48 ch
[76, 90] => -1.44 ch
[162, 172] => -0.19 ch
